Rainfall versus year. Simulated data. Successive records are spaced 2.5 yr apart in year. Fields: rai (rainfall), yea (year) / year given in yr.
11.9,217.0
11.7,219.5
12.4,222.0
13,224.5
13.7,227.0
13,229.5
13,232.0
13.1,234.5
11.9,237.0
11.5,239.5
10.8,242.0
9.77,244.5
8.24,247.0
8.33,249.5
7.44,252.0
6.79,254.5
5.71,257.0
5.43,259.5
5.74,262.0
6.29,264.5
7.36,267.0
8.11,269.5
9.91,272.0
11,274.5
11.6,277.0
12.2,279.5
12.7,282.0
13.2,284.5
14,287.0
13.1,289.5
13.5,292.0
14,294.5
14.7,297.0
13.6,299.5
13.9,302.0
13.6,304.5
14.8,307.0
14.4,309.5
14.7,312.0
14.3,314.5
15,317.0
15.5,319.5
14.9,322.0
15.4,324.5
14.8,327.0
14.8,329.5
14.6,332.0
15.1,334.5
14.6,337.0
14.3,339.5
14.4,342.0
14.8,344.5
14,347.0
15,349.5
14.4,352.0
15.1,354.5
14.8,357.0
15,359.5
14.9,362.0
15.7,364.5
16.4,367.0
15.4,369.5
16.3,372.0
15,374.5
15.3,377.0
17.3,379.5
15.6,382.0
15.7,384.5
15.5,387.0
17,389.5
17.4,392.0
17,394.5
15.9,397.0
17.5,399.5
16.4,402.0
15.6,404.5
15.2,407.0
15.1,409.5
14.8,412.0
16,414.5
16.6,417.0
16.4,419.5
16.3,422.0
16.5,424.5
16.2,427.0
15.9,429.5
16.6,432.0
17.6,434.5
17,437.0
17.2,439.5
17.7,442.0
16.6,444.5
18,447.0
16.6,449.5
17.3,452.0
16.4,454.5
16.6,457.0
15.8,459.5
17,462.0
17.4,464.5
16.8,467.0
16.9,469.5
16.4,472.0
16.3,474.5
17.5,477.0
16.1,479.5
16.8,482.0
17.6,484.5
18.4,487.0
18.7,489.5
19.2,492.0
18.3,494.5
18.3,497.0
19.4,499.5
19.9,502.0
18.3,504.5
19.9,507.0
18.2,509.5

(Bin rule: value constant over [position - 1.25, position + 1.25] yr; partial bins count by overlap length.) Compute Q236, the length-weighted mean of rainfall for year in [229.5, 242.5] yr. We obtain 12.2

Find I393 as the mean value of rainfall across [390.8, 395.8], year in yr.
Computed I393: 17.2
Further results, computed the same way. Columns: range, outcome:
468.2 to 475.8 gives 16.5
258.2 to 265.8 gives 5.83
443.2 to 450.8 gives 17.1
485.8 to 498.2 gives 18.6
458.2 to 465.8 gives 16.7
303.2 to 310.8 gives 14.3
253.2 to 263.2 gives 5.93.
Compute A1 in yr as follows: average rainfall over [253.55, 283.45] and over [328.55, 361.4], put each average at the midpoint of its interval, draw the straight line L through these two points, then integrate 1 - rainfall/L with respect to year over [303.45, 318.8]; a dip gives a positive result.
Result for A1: -3.2 yr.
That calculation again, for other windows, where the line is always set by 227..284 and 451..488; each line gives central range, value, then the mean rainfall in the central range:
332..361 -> -4.43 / 14.7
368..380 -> -1.86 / 15.8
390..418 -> -2.86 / 16.2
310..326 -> -4.29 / 14.9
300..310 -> -2.44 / 14.1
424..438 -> -0.95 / 16.6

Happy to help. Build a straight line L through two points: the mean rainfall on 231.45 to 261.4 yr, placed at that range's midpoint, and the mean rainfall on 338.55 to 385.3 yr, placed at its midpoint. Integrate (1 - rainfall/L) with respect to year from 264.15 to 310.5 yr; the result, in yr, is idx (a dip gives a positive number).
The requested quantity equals -3.7 yr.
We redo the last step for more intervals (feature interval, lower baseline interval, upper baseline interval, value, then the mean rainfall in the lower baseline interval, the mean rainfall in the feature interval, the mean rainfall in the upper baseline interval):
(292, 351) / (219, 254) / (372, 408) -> -2.6 yr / 11.2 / 14.6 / 16.2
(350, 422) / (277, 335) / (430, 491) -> -0.9 yr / 14.1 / 15.8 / 17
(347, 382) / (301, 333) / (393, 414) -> 0.0 yr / 14.7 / 15.4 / 16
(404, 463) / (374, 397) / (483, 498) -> 2.6 yr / 16.2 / 16.5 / 18.4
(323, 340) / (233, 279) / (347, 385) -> -1.9 yr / 8.91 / 14.8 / 15.4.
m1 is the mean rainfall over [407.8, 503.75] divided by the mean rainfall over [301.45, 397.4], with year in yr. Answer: 1.12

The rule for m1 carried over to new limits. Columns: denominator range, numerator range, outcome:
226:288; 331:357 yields 1.46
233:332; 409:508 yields 1.46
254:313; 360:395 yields 1.41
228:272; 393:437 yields 1.80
